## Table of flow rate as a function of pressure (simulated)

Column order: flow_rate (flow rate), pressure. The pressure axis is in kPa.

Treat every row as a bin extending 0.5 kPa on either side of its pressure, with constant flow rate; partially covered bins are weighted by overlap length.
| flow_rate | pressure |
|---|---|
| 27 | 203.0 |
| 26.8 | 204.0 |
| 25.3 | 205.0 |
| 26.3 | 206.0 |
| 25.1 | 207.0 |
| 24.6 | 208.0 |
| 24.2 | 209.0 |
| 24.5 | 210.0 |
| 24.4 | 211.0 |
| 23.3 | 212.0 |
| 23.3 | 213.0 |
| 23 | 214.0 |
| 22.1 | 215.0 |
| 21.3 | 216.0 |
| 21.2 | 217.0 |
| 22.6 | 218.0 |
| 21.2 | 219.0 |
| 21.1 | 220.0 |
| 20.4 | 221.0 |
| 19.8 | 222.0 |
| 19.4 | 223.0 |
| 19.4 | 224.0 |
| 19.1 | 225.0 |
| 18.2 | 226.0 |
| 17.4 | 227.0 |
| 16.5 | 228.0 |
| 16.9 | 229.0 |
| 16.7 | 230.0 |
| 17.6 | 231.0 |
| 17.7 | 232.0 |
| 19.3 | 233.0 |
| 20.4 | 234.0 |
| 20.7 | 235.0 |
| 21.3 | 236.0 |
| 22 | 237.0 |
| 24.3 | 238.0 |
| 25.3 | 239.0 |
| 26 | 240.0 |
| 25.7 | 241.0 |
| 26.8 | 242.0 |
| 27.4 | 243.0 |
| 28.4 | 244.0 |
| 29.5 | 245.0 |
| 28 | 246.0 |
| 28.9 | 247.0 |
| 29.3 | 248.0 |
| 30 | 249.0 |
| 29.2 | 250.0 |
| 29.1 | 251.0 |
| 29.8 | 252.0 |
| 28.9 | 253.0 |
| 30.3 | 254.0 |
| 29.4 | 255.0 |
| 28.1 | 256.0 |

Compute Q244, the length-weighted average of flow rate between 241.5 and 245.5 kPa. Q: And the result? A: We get 28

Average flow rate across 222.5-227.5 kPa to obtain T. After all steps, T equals 18.7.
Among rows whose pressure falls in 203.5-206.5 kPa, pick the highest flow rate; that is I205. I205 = 26.8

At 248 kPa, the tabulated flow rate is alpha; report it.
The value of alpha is 29.3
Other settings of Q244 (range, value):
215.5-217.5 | 21.2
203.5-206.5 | 26.1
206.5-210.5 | 24.6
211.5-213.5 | 23.3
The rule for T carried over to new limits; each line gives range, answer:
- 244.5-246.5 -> 28.8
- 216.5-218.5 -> 21.9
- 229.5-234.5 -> 18.3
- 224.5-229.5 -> 17.6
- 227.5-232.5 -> 17.1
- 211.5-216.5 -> 22.6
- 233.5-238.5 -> 21.7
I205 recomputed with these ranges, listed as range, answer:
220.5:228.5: 20.4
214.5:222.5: 22.6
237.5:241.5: 26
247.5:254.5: 30.3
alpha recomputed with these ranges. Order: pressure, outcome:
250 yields 29.2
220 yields 21.1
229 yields 16.9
